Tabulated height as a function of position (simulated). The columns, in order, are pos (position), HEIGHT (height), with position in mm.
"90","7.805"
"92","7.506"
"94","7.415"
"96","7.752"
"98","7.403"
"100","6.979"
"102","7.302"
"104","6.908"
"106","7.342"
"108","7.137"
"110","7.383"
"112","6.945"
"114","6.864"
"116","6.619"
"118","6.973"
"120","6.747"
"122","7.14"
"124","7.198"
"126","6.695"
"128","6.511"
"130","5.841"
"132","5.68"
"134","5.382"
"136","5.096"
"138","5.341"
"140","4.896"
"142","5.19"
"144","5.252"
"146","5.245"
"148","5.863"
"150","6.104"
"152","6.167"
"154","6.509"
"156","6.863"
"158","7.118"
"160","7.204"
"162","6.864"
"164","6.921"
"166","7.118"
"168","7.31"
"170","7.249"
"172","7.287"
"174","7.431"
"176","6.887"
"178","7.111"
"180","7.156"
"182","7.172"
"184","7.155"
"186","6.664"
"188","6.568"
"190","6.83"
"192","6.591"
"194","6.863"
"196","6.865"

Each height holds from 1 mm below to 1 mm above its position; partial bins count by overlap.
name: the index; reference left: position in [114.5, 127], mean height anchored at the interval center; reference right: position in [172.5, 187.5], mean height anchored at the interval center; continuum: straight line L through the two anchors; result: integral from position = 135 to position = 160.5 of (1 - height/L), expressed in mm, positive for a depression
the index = 4.0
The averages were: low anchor 6.89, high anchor 7.07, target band 5.89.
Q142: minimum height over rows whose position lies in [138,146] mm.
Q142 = 4.896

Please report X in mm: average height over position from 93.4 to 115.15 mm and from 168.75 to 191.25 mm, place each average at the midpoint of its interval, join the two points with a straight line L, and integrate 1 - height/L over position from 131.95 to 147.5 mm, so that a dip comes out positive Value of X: 4.1 mm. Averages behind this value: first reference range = 7.21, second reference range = 7.04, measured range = 5.25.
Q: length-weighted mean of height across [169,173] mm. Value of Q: 7.27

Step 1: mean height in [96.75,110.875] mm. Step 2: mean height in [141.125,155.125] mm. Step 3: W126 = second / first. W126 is 0.80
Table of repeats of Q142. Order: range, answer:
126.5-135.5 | 5.382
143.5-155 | 5.245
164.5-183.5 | 6.887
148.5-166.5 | 6.104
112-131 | 5.841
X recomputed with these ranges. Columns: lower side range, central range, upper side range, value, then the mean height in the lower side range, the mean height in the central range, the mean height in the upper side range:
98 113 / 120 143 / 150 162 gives 3.3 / 7.16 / 5.94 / 6.72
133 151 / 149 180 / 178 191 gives -3.8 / 5.37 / 6.95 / 6.94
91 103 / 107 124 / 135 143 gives -1.6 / 7.39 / 6.99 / 5.13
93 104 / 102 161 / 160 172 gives 7.0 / 7.33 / 6.37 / 7.12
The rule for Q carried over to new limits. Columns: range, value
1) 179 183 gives 7.16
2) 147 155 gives 6.16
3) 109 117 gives 6.95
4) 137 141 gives 5.12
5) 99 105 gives 7.06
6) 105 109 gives 7.24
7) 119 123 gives 6.94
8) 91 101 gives 7.41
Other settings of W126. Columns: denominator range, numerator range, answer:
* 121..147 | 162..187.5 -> 1.22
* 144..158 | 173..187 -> 1.15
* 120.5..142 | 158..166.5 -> 1.18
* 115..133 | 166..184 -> 1.09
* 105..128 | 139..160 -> 0.86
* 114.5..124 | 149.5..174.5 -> 1.01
